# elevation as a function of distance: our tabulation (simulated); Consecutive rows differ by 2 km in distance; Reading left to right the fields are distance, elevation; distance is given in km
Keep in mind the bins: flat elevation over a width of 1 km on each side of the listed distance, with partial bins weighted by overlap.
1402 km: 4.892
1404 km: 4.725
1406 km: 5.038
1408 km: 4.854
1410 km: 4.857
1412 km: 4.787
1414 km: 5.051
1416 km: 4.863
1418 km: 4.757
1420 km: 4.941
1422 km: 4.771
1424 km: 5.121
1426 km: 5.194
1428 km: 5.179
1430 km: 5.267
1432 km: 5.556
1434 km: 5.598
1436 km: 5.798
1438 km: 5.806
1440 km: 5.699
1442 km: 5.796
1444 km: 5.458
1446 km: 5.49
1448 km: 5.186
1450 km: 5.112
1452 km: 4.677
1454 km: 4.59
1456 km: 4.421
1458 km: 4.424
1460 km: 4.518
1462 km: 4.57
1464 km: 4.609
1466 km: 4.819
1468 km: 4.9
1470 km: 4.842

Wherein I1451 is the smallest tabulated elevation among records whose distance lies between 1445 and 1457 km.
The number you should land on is 4.421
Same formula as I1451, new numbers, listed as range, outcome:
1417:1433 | 4.757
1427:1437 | 5.179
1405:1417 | 4.787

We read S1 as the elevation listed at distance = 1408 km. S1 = 4.854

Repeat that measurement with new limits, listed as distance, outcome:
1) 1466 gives 4.819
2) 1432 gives 5.556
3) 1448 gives 5.186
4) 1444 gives 5.458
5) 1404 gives 4.725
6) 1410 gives 4.857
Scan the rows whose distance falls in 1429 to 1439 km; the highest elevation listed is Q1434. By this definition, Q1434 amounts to 5.806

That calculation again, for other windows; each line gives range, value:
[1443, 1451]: 5.49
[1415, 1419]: 4.863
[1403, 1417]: 5.051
